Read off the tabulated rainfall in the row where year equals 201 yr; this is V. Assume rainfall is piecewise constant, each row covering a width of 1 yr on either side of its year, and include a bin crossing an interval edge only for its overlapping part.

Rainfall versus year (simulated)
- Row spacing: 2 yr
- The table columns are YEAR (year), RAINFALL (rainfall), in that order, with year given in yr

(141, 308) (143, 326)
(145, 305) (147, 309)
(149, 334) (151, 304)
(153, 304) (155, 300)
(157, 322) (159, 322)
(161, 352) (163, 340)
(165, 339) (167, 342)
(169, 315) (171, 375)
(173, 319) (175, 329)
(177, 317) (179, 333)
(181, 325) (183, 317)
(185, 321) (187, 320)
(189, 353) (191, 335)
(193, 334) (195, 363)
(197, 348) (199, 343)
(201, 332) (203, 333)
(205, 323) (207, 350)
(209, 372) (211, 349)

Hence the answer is 332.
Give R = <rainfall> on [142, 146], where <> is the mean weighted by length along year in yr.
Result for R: 316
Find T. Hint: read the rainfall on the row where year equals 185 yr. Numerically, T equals 321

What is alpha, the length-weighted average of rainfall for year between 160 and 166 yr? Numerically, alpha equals 344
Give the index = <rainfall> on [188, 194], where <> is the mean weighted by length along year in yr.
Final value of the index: 341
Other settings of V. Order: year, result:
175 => 329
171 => 375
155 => 300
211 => 349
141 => 308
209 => 372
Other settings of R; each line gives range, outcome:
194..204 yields 344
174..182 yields 326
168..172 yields 345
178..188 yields 323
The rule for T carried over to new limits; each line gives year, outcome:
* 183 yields 317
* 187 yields 320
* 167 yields 342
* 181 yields 325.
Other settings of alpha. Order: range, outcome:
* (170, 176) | 341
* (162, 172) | 342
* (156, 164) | 334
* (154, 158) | 311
